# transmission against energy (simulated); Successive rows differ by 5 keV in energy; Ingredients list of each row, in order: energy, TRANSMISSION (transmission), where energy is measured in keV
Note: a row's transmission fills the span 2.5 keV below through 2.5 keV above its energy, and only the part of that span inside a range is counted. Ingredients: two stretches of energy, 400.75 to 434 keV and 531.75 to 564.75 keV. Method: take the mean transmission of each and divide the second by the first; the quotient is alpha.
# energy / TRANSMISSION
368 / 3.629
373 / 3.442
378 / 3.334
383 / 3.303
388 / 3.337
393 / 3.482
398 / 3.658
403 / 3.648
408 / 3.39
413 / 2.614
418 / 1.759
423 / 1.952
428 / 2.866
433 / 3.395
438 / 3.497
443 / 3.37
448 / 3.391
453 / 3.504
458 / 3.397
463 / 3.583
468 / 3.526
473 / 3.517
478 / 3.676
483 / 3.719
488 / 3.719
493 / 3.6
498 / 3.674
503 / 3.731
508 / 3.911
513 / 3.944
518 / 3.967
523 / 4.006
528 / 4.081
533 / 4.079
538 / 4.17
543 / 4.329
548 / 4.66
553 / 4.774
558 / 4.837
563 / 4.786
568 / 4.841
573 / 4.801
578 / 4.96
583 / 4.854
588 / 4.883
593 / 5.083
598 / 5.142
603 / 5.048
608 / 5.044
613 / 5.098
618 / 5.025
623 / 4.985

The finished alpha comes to 1.64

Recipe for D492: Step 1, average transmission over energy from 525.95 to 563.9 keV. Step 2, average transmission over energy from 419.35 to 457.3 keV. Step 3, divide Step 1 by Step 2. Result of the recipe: 1.43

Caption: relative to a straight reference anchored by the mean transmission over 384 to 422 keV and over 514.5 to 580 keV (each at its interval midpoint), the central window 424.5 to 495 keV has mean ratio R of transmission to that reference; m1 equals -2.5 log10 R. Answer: 0.053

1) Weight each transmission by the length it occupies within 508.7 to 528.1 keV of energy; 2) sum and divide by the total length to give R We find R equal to 3.98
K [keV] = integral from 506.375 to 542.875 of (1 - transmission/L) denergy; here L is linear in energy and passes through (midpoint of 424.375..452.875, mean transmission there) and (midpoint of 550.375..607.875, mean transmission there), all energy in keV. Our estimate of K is 1.97 keV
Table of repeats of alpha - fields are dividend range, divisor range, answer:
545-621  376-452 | 1.57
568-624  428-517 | 1.39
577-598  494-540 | 1.26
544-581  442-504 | 1.34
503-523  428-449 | 1.17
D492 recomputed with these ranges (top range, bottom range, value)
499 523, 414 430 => 1.76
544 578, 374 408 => 1.38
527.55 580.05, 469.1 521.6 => 1.23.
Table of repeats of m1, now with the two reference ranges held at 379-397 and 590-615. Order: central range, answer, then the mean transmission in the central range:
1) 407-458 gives 0.25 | 2.98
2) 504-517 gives 0.12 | 3.91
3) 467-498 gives 0.14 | 3.63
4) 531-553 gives 0.06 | 4.37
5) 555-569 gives -0.01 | 4.82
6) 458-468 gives 0.13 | 3.52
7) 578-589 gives 0.01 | 4.89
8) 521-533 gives 0.11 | 4.05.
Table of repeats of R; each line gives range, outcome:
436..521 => 3.63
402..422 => 2.73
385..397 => 3.44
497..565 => 4.22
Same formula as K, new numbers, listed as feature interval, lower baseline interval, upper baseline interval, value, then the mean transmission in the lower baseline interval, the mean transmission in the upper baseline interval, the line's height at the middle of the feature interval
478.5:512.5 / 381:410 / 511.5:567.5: 2.9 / 3.47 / 4.36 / 4.09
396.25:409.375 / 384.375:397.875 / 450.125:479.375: -0.4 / 3.44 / 3.53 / 3.46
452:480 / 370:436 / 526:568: 1.3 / 3.1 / 4.49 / 3.71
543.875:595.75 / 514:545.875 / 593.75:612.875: -2.3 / 4.1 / 5.08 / 4.64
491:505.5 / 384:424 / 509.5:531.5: 0.5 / 3.03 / 4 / 3.81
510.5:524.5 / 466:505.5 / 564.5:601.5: 0.3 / 3.65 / 4.94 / 4.07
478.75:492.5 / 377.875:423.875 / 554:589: 0.9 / 3.07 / 4.85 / 3.95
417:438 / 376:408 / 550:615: 6.1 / 3.46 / 4.93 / 3.73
